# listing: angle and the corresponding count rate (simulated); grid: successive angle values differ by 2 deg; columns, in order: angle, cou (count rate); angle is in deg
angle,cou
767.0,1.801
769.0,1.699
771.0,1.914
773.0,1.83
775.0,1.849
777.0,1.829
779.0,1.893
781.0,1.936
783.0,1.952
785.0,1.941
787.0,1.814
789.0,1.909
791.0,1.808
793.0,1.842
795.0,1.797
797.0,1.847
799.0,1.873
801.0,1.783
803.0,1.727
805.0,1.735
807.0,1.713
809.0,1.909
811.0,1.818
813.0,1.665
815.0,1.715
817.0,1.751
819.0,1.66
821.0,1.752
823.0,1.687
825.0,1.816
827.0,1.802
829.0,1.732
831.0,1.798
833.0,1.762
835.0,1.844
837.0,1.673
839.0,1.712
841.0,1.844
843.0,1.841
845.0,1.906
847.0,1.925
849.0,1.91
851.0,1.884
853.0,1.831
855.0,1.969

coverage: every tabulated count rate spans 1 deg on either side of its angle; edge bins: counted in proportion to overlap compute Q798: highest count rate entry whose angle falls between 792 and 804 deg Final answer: 1.873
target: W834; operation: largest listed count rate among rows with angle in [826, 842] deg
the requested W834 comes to 1.844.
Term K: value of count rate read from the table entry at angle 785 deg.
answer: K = 1.941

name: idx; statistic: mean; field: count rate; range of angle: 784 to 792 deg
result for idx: 1.87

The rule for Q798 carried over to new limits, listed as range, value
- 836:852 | 1.925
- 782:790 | 1.952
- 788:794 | 1.909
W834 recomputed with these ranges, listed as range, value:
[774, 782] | 1.936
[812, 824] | 1.752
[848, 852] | 1.91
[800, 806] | 1.783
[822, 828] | 1.816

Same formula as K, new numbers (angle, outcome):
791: 1.808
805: 1.735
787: 1.814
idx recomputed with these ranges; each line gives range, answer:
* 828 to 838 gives 1.76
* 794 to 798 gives 1.82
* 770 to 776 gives 1.86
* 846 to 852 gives 1.91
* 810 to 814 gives 1.74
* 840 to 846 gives 1.86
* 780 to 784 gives 1.94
